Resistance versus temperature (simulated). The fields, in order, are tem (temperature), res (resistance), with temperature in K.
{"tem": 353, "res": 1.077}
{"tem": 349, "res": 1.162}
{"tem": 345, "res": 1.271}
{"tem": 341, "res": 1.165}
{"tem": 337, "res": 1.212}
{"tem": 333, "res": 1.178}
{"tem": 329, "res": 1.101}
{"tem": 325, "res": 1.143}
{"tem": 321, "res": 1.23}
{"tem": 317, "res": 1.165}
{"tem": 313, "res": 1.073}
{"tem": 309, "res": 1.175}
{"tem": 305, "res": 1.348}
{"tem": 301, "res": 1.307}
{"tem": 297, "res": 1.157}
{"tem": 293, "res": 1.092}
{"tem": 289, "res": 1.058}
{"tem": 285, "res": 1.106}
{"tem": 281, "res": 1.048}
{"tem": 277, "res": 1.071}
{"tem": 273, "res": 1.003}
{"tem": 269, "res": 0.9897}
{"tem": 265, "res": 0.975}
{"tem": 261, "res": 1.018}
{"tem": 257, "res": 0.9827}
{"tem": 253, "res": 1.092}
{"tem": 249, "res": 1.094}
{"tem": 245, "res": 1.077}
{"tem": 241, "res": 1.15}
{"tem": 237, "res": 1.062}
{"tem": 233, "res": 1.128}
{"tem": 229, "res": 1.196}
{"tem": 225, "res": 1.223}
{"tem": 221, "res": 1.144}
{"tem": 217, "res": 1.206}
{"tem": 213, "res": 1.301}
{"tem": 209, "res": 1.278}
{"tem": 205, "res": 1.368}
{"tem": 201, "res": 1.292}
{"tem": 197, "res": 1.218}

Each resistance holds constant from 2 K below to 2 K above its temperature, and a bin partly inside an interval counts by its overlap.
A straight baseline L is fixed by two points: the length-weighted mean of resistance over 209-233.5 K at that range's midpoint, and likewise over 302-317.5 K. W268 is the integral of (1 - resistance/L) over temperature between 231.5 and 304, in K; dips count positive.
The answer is 7.4 K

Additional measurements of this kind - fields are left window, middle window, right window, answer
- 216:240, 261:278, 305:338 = 2.28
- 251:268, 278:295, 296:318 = 0.74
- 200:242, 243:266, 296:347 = 3.13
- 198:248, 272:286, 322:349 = 1.56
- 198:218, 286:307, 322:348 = 0.42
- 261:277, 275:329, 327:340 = -3.22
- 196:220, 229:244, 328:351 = 1.59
